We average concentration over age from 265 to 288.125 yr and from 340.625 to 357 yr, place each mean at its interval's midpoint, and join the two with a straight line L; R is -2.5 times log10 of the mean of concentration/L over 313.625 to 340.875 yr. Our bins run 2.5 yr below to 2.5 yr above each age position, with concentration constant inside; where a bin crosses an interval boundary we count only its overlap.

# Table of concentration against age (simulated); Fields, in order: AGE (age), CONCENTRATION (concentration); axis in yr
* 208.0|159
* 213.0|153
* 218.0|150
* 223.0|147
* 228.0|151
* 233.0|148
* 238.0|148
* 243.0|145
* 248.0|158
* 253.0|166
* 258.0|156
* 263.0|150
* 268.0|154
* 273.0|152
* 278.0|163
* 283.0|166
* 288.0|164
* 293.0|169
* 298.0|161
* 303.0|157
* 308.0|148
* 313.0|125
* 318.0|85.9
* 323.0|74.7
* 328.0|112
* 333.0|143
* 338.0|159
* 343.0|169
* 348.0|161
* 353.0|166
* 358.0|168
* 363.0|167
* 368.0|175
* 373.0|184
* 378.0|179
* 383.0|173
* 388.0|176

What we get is 0.37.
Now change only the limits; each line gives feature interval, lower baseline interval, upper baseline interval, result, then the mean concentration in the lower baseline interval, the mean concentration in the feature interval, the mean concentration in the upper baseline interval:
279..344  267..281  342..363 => 0.145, 157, 141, 166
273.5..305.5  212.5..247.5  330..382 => -0.035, 149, 163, 167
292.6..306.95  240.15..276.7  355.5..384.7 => 0.014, 155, 160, 174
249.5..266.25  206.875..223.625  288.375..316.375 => -0.040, 152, 157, 151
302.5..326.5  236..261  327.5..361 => 0.335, 155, 115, 157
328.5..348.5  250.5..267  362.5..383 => 0.120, 157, 153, 177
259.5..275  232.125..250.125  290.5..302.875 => 0.028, 150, 152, 163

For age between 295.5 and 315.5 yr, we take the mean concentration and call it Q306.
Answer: 148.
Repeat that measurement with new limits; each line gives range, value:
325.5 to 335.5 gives 128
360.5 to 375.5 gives 175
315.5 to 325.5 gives 80.3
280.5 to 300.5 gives 165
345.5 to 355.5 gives 164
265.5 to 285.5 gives 159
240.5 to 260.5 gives 156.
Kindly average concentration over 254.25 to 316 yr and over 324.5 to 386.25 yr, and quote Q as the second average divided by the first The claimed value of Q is 1.0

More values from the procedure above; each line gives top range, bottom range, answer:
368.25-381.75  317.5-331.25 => 1.90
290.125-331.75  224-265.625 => 0.85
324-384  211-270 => 1.06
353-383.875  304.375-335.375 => 1.50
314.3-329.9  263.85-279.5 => 0.60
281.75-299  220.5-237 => 1.11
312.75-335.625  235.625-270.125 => 0.69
